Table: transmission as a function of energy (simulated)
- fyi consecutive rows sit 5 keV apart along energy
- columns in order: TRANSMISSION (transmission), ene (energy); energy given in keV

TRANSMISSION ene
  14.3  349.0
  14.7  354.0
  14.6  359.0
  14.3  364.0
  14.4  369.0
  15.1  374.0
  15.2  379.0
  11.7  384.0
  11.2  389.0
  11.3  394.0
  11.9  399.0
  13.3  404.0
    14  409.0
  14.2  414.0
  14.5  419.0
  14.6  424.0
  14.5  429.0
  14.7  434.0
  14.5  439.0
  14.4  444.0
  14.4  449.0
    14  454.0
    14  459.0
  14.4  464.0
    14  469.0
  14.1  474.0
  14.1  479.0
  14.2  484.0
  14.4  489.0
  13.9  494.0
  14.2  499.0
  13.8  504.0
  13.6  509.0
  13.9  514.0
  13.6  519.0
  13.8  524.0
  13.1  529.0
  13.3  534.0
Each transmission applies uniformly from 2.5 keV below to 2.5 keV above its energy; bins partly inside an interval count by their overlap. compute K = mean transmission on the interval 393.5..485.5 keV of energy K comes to 14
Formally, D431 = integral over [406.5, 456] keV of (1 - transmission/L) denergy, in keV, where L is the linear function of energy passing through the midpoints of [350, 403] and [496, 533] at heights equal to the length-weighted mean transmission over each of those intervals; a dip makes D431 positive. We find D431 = -3.0 keV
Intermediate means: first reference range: 13.5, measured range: 14.4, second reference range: 13.7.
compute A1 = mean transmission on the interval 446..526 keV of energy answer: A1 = 14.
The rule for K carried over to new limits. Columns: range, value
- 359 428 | 13.6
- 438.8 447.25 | 14.4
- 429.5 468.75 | 14.3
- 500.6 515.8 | 13.8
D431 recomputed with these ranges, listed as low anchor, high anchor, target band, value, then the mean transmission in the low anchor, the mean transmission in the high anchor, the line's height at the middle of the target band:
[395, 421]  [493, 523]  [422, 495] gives -3.51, 13.4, 13.8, 13.6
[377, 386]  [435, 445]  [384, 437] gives 2.42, 13.4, 14.5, 14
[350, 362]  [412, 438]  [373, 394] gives 2.34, 14.6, 14.5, 14.6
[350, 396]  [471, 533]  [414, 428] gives -0.76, 13.7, 13.9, 13.7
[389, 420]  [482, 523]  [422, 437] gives -1.56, 13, 13.9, 13.2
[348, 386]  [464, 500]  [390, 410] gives 2.60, 14.3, 14.1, 14.3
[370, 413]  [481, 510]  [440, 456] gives -0.83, 13.1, 14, 13.6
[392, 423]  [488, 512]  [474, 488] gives -0.35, 13.3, 14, 13.8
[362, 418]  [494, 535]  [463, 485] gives -0.91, 13.3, 13.7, 13.6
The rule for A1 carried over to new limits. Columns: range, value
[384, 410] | 12.2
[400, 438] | 14.2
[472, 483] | 14.1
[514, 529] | 13.6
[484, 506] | 14.1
